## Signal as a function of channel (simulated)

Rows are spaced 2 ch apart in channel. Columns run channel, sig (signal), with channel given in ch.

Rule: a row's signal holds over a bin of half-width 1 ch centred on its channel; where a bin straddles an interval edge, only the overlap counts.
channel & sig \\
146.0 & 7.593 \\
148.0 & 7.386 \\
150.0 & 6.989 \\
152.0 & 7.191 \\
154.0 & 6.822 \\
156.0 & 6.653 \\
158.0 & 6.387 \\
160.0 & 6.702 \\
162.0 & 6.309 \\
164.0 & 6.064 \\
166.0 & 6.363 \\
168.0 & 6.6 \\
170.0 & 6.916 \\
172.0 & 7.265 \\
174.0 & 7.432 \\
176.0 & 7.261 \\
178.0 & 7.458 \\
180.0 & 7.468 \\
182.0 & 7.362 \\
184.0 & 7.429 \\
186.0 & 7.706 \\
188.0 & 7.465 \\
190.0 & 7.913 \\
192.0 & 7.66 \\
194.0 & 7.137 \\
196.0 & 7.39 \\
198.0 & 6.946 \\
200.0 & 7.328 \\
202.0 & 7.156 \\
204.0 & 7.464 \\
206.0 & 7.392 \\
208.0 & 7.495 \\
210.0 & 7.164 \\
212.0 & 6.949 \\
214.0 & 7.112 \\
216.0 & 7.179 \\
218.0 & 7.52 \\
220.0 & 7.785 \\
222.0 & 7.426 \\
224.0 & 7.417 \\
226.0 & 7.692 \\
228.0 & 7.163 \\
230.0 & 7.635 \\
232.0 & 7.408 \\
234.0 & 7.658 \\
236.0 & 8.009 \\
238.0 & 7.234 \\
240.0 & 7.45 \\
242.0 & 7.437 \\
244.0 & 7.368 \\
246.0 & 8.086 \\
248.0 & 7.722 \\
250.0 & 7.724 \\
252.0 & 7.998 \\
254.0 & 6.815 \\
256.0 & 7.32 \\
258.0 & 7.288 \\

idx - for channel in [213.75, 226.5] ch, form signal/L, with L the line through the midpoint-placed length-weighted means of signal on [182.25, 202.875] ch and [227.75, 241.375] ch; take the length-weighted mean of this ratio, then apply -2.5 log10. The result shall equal 0.00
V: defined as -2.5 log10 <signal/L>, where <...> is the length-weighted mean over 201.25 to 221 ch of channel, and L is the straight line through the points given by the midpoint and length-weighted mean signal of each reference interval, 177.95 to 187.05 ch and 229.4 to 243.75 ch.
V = 0.03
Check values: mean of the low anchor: 7.49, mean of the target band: 7.32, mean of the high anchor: 7.54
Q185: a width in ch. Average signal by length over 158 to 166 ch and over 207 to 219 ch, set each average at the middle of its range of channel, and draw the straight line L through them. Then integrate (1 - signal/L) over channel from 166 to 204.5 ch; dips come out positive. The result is -3.1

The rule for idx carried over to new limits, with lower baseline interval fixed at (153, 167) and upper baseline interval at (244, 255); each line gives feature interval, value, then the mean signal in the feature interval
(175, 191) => -0.112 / 7.51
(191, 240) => -0.029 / 7.39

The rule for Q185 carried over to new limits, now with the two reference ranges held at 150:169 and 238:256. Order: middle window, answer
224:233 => -0.16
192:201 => -0.34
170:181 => -0.93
